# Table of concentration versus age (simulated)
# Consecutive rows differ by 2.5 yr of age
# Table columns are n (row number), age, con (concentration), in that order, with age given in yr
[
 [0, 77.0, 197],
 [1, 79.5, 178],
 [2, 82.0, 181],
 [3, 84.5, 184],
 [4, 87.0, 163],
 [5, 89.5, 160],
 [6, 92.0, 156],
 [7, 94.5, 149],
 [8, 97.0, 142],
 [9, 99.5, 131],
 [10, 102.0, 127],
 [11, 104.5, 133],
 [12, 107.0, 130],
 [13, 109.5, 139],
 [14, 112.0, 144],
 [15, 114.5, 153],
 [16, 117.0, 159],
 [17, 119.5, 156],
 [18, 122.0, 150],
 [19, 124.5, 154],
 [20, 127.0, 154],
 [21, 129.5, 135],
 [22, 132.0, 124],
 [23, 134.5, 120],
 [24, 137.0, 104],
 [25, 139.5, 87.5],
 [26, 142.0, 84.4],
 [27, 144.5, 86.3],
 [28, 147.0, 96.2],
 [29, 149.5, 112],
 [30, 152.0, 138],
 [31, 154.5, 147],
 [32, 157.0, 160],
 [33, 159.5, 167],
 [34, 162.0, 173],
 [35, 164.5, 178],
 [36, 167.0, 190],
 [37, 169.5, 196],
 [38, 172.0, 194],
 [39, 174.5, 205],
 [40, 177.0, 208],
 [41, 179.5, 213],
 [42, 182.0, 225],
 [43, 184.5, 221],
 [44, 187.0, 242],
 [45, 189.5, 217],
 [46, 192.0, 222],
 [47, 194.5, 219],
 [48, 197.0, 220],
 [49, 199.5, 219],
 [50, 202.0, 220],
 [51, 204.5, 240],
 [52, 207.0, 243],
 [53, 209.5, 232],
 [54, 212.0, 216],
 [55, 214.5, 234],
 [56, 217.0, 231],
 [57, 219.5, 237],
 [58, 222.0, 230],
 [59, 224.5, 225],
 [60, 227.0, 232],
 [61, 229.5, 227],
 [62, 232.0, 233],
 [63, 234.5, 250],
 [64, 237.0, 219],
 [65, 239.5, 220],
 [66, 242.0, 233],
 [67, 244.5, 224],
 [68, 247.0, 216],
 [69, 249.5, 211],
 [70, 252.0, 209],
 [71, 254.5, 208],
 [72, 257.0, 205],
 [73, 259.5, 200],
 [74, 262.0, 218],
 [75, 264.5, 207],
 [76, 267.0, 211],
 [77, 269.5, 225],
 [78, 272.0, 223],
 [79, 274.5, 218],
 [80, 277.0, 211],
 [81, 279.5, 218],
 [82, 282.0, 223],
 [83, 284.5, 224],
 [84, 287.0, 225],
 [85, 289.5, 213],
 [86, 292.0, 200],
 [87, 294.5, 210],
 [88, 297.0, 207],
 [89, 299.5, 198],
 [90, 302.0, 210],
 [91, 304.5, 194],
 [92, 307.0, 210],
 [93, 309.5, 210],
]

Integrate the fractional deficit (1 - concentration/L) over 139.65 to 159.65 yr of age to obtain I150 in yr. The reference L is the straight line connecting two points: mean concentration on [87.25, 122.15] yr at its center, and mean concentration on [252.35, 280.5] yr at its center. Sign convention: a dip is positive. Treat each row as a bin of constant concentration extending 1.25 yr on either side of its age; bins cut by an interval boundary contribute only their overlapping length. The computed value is 5.5 yr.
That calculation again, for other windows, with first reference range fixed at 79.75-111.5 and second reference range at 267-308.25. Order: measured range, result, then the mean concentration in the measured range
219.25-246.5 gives -4.79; 229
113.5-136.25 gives 2.23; 144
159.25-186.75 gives -3.79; 200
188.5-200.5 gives -2.42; 219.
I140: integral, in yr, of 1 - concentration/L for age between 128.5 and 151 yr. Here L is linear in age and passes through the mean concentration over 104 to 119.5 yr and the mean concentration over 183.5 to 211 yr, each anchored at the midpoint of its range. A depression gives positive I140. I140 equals 8.6 yr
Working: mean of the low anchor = 145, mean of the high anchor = 227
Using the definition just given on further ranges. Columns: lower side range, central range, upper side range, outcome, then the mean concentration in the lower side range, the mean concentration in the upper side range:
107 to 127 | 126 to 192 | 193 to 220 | 9.6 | 150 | 228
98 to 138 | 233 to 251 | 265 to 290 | -2.1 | 139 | 219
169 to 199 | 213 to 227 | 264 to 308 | -1.1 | 216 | 213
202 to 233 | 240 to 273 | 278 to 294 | 1.2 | 231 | 217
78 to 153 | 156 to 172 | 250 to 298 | -1.8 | 138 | 213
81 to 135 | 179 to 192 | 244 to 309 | -3.4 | 148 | 212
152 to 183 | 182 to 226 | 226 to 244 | -3.8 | 186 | 230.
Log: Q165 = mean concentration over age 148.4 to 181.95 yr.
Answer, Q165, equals 178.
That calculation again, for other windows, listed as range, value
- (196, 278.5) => 223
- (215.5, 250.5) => 228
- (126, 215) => 179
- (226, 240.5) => 230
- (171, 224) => 223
